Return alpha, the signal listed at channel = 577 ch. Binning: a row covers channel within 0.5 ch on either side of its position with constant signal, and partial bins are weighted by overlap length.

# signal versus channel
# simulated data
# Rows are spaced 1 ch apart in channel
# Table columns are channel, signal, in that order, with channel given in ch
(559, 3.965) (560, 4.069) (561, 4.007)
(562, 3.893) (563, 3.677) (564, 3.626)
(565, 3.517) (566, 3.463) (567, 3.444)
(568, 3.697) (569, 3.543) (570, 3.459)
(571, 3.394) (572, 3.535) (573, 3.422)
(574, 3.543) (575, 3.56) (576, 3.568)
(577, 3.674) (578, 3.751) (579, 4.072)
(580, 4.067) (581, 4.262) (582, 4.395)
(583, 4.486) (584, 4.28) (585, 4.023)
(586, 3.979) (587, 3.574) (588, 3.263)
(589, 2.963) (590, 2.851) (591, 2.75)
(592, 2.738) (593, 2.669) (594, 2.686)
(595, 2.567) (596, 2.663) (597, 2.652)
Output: 3.674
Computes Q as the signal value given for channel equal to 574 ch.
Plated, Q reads 3.543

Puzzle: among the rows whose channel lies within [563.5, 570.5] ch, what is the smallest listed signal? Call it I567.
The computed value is 3.444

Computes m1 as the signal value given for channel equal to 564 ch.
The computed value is 3.626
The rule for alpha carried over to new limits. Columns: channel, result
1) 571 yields 3.394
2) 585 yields 4.023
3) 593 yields 2.669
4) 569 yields 3.543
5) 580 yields 4.067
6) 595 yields 2.567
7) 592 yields 2.738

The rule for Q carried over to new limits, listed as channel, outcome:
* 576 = 3.568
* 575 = 3.56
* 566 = 3.463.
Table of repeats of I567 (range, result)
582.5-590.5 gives 2.851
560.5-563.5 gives 3.677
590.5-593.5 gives 2.669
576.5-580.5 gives 3.674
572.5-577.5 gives 3.422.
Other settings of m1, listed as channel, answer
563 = 3.677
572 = 3.535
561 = 4.007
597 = 2.652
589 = 2.963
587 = 3.574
